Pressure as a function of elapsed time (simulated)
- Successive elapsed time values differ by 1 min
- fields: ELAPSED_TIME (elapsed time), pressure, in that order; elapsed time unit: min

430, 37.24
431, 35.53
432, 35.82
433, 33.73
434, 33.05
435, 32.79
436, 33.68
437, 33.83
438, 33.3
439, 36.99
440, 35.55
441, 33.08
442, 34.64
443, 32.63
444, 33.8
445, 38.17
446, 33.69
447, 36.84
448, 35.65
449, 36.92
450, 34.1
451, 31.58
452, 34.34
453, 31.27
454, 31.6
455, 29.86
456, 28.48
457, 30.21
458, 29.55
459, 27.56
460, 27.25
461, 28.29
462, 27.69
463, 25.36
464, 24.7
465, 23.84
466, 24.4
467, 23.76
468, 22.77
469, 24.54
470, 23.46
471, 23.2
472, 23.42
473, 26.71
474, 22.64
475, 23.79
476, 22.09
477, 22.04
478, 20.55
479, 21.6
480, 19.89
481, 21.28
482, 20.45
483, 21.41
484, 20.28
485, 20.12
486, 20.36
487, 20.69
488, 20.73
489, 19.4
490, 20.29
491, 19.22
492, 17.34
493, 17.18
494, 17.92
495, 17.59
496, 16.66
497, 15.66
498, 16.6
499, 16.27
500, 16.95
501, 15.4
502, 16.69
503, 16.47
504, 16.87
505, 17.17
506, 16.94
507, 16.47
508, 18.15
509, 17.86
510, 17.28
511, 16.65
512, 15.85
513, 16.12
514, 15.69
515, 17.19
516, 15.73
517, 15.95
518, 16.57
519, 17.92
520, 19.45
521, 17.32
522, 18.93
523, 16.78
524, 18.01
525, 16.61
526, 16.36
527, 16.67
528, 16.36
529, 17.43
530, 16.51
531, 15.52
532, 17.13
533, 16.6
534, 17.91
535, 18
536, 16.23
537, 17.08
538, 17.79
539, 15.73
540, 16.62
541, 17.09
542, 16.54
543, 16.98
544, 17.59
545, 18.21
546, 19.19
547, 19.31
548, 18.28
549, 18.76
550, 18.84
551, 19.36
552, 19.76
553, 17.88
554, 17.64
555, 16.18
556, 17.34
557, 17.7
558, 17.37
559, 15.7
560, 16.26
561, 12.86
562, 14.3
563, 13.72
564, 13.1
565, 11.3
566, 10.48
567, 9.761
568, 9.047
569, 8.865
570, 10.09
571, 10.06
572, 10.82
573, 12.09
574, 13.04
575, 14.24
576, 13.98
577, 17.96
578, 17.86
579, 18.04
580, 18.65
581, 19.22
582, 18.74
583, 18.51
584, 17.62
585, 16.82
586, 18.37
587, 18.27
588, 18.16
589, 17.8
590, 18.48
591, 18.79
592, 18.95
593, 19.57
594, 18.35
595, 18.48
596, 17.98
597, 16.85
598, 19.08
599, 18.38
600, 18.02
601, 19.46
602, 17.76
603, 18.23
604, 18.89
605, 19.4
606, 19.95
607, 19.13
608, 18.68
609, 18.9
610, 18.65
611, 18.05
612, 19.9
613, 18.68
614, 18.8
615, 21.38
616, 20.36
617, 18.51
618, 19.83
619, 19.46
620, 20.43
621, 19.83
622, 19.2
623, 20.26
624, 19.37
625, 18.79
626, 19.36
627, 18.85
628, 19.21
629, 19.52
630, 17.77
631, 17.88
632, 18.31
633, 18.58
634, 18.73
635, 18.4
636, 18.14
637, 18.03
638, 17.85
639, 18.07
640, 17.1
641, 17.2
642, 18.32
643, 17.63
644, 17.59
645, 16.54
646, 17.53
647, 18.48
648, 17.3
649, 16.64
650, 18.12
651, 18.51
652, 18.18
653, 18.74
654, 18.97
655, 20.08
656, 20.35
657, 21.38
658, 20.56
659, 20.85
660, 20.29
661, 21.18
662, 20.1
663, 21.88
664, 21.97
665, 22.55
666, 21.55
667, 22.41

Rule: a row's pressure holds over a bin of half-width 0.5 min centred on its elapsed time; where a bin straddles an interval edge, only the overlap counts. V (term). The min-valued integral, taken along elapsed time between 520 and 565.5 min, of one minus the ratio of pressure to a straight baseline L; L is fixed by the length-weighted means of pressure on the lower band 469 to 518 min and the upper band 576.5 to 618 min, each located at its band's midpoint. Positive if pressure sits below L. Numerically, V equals 4.53 min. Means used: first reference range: 19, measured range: 16.9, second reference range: 18.6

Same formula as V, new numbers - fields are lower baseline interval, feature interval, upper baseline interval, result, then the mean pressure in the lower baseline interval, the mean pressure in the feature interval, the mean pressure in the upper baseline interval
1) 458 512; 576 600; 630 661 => 1.3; 20.6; 18.2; 18.5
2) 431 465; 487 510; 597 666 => 8.9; 32.2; 17.5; 19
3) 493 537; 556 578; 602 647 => 5.7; 16.9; 13.2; 18.7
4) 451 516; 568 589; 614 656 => 4.5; 21.5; 15.5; 18.6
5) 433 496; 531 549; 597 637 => 4.3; 26.7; 17.4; 19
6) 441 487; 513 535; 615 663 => 6.6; 27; 17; 18.9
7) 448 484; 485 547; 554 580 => 7.8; 26.1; 17.3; 13.9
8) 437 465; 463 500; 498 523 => 5.1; 31.9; 20.9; 16.9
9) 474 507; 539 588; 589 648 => 7.6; 19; 15.9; 18.7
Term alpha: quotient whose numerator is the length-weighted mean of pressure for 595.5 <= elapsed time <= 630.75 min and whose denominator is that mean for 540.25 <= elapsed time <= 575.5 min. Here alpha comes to 1.3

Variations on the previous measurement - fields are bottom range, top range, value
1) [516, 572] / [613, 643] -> 1.17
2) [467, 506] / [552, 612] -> 0.83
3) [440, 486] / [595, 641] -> 0.69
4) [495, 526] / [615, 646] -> 1.11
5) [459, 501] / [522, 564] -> 0.80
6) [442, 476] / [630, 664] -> 0.65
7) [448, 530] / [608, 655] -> 0.88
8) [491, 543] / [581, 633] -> 1.11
